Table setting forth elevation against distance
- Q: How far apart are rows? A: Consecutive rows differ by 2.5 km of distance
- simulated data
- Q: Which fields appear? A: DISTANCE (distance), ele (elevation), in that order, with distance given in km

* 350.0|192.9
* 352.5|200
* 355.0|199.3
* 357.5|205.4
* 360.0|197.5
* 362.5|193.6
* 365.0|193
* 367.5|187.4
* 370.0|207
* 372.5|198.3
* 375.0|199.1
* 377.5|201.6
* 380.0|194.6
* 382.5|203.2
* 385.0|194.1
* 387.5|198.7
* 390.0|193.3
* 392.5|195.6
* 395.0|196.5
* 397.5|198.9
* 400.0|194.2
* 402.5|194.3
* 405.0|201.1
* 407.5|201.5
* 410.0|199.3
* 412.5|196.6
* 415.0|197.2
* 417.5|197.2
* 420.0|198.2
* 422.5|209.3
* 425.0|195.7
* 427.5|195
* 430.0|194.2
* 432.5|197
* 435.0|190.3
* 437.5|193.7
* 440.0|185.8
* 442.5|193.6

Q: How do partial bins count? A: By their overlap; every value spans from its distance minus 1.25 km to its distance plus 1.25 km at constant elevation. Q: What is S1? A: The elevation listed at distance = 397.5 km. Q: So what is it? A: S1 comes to 198.9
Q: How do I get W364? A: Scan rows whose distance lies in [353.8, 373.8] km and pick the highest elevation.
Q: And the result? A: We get 207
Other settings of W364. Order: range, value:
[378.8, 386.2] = 203.2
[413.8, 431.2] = 209.3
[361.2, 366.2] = 193.6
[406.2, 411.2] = 201.5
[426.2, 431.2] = 195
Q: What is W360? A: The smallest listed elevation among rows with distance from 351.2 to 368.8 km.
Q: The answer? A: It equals 187.4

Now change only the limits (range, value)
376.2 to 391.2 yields 193.3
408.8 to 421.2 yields 196.6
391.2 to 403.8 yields 194.2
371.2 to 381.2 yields 194.6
